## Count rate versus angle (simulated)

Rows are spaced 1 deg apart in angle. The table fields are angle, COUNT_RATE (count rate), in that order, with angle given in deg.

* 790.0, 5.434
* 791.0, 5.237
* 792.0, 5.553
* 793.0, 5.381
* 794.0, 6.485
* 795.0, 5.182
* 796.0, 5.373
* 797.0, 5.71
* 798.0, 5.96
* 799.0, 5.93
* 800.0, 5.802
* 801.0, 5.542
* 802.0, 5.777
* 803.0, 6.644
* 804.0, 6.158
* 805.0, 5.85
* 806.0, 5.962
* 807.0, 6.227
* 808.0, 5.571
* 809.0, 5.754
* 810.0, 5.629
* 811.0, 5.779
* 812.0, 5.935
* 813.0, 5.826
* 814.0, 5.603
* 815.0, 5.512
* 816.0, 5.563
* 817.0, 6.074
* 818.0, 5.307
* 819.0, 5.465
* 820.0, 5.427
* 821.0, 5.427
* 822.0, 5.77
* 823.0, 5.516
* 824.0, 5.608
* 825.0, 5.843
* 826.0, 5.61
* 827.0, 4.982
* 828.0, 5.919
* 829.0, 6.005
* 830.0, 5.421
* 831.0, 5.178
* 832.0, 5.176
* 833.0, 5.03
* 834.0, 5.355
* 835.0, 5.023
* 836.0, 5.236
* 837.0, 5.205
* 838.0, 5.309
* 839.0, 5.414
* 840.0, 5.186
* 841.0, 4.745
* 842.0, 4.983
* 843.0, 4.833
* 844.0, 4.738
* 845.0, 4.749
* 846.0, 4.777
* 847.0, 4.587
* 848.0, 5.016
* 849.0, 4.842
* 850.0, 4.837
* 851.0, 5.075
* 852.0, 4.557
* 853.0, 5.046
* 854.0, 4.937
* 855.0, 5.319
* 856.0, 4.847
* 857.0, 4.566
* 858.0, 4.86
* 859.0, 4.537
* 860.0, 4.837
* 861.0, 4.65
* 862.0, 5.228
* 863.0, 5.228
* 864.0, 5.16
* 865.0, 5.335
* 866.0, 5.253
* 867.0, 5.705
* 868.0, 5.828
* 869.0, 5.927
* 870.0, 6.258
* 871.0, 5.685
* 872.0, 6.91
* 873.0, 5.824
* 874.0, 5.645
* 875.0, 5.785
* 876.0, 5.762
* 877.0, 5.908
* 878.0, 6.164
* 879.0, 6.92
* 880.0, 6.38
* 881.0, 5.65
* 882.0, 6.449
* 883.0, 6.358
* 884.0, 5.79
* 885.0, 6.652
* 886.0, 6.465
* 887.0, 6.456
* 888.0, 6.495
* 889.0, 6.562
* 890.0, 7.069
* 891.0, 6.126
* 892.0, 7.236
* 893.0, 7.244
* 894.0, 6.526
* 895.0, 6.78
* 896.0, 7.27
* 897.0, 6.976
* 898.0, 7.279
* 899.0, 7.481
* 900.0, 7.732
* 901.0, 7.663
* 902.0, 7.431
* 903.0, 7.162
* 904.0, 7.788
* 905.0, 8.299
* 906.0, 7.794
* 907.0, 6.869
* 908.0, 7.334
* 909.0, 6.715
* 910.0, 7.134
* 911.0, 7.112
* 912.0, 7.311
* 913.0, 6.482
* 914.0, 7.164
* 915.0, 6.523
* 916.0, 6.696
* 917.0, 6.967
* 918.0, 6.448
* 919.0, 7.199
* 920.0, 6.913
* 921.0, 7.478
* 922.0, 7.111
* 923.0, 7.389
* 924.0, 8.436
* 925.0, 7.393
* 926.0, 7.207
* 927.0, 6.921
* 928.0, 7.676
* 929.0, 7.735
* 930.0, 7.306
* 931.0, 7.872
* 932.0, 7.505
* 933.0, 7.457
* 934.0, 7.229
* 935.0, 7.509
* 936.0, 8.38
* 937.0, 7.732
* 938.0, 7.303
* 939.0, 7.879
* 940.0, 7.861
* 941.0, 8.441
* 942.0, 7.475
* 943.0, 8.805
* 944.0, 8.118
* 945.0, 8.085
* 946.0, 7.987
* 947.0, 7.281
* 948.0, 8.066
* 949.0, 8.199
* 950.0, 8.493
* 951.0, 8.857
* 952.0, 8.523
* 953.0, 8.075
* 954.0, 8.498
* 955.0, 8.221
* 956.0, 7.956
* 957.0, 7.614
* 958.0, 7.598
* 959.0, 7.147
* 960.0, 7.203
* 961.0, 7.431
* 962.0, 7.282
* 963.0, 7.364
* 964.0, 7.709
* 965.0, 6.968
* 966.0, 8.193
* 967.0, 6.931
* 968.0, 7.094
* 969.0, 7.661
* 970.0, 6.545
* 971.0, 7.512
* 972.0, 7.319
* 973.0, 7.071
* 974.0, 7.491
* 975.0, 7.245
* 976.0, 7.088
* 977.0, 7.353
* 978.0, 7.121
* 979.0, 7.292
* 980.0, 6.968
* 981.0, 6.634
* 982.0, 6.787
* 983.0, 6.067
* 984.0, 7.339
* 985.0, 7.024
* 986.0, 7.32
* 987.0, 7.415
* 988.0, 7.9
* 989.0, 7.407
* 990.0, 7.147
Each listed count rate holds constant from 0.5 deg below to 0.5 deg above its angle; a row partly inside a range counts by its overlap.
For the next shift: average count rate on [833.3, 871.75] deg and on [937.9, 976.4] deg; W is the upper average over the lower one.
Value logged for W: 1.5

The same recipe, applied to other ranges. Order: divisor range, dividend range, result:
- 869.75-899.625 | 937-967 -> 1.21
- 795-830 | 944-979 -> 1.33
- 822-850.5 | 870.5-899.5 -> 1.25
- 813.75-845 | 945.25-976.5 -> 1.43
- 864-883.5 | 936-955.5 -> 1.36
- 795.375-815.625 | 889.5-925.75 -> 1.23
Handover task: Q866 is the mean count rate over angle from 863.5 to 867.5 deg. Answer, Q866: 5.36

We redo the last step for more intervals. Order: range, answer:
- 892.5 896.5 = 6.96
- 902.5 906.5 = 7.76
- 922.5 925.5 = 7.74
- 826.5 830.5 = 5.58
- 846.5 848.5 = 4.8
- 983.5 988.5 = 7.4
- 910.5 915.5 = 6.92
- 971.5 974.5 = 7.29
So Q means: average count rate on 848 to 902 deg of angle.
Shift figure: 5.97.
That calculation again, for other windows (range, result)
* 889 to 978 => 7.46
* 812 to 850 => 5.31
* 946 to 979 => 7.6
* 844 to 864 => 4.87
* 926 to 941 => 7.61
